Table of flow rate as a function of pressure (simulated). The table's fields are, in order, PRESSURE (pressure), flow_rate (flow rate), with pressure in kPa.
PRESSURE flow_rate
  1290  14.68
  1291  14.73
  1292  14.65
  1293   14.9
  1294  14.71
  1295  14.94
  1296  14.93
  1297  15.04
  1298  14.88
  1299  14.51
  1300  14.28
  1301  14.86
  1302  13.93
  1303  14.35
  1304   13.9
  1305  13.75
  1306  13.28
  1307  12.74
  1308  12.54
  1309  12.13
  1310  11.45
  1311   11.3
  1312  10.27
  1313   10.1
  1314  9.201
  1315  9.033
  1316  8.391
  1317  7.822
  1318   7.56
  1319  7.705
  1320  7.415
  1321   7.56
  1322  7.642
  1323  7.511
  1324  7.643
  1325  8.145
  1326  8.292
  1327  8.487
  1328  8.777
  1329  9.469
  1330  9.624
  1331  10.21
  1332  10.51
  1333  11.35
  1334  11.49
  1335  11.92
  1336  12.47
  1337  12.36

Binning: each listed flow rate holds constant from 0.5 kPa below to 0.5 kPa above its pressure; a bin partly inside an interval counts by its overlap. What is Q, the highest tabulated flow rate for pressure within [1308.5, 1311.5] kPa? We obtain 12.13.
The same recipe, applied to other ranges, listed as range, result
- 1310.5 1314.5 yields 11.3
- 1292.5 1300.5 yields 15.04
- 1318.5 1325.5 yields 8.145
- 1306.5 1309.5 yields 12.74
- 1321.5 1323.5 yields 7.642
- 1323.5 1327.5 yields 8.487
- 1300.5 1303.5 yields 14.86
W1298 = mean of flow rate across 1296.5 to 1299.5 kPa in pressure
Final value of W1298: 14.8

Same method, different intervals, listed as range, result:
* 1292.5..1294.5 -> 14.8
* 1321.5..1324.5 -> 7.6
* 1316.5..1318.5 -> 7.69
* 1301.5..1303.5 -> 14.1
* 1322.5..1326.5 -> 7.9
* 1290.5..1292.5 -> 14.7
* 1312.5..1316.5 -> 9.18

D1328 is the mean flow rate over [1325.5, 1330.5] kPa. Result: 8.93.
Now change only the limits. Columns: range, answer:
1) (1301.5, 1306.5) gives 13.8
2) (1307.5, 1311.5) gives 11.9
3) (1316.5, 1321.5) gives 7.61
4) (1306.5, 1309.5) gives 12.5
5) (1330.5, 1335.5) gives 11.1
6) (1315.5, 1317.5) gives 8.11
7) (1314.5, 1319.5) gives 8.1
